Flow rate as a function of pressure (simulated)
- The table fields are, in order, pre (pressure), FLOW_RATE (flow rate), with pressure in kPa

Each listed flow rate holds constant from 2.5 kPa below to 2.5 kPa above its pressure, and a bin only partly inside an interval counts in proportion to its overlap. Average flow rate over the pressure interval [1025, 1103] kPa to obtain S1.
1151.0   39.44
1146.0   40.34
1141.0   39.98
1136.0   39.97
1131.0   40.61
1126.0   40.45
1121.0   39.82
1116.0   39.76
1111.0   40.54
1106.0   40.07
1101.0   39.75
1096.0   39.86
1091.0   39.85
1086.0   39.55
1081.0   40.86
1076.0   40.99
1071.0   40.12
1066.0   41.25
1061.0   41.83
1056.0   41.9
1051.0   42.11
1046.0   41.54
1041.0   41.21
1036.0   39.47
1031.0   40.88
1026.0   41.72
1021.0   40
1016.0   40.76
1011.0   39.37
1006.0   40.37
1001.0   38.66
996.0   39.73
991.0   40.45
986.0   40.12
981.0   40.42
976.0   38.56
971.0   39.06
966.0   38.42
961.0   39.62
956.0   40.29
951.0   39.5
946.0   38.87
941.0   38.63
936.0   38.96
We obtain 40.8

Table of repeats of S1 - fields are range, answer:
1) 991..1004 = 39.5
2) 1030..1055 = 41.1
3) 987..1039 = 40.2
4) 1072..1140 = 40.2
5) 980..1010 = 39.9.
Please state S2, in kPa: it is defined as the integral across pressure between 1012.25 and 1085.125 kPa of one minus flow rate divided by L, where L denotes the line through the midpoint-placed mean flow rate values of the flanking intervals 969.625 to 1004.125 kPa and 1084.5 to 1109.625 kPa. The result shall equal -2.3 kPa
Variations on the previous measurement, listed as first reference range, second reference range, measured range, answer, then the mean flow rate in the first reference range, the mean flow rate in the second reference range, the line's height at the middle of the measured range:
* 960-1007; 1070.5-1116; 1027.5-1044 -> -0.3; 39.5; 40.2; 39.8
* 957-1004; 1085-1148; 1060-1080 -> -0.6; 39.5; 40.1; 39.9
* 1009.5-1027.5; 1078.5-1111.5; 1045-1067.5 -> -0.8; 40.5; 40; 40.2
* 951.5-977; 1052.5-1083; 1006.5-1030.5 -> -0.1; 39.3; 41.2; 40.3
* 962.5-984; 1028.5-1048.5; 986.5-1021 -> 0.0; 39.2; 40.8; 39.9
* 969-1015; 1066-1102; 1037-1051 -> -0.5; 39.7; 40.2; 40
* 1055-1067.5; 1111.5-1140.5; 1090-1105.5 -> 0.4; 41.7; 40.1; 40.8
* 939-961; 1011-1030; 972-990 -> 0.1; 39.4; 40.6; 39.9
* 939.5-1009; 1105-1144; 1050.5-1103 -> -1.0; 39.5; 40.2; 39.9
